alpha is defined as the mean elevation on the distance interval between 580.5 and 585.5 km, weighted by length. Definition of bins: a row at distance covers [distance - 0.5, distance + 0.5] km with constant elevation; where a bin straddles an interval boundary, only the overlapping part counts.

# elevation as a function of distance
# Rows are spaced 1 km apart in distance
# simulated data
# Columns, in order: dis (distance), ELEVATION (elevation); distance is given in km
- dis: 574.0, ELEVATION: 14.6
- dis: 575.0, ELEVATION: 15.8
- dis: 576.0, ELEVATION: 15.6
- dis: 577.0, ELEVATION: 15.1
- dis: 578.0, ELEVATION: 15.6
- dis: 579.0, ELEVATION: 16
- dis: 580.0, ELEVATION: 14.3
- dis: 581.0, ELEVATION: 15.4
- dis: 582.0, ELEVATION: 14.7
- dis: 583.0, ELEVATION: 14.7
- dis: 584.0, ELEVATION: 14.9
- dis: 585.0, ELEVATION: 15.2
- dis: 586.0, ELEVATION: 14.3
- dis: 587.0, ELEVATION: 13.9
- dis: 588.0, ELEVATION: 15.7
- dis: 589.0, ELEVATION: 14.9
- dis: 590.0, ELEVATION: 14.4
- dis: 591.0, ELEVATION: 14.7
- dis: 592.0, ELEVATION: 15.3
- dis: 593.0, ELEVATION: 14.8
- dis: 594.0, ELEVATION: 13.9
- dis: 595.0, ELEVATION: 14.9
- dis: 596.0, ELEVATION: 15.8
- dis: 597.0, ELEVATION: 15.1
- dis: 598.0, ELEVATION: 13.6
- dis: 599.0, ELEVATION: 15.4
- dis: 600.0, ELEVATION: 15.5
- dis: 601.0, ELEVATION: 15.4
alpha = 15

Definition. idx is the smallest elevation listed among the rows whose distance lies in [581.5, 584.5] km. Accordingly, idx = 14.7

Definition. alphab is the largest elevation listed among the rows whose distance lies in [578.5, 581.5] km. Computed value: 16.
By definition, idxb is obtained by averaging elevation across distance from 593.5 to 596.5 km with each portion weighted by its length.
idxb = 14.9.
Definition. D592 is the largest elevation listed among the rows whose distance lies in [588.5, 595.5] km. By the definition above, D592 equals 15.3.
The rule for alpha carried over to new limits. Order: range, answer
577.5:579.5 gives 15.8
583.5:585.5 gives 15.1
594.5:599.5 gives 15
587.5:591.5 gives 14.9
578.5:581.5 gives 15.2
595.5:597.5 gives 15.4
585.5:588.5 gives 14.6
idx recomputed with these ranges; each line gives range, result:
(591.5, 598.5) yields 13.6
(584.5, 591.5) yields 13.9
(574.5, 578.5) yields 15.1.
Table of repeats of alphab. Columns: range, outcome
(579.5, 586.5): 15.4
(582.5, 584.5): 14.9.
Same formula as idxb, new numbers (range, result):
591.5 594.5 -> 14.7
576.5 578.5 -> 15.3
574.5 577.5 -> 15.5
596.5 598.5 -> 14.3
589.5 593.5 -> 14.8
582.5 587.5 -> 14.6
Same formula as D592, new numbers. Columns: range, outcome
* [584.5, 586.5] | 15.2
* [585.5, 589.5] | 15.7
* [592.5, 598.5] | 15.8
